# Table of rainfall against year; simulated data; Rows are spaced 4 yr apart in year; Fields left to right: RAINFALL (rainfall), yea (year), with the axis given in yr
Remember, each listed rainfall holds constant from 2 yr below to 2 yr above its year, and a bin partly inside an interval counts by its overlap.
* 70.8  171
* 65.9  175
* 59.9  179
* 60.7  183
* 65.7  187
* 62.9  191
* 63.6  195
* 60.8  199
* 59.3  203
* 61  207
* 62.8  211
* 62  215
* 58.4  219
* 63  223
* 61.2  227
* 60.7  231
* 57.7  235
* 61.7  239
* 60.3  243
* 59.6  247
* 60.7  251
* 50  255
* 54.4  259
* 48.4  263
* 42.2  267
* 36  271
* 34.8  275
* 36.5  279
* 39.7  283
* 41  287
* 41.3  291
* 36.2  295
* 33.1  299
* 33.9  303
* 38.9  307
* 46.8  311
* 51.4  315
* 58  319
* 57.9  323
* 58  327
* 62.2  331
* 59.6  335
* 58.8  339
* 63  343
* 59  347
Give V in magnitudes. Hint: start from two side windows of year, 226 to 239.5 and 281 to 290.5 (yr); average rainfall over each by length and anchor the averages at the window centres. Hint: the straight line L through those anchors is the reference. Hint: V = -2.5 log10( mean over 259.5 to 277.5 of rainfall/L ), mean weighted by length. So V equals 0.140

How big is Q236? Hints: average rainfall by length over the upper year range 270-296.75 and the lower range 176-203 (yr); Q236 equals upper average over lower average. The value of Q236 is 0.61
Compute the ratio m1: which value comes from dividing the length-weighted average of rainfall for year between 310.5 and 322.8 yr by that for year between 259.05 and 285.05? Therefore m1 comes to 1.32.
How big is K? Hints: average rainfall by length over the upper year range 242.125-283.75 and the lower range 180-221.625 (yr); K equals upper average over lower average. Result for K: 0.77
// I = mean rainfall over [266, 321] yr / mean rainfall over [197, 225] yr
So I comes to 0.67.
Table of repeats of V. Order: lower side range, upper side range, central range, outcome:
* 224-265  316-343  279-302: 0.47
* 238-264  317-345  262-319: 0.39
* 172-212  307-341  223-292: 0.18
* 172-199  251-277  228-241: -0.15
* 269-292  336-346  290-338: 0.06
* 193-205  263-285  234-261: -0.23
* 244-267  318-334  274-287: 0.42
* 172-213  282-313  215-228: -0.09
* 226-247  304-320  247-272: 0.13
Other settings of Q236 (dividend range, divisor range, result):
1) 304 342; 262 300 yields 1.40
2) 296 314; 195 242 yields 0.64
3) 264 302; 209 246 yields 0.63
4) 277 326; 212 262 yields 0.73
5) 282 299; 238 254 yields 0.65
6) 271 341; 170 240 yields 0.74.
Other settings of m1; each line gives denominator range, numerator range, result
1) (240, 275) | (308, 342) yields 1.11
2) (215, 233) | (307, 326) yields 0.86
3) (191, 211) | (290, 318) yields 0.66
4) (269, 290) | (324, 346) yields 1.59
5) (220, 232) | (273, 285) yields 0.60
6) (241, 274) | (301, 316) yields 0.83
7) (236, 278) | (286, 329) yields 0.89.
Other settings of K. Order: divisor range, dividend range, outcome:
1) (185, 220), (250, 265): 0.85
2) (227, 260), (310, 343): 0.98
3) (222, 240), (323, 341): 0.98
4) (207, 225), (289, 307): 0.59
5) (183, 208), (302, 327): 0.79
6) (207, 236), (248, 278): 0.77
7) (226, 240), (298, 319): 0.71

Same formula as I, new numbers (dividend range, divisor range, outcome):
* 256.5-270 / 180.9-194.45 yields 0.75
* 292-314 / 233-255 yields 0.65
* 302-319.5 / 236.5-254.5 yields 0.76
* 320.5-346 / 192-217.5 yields 0.97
